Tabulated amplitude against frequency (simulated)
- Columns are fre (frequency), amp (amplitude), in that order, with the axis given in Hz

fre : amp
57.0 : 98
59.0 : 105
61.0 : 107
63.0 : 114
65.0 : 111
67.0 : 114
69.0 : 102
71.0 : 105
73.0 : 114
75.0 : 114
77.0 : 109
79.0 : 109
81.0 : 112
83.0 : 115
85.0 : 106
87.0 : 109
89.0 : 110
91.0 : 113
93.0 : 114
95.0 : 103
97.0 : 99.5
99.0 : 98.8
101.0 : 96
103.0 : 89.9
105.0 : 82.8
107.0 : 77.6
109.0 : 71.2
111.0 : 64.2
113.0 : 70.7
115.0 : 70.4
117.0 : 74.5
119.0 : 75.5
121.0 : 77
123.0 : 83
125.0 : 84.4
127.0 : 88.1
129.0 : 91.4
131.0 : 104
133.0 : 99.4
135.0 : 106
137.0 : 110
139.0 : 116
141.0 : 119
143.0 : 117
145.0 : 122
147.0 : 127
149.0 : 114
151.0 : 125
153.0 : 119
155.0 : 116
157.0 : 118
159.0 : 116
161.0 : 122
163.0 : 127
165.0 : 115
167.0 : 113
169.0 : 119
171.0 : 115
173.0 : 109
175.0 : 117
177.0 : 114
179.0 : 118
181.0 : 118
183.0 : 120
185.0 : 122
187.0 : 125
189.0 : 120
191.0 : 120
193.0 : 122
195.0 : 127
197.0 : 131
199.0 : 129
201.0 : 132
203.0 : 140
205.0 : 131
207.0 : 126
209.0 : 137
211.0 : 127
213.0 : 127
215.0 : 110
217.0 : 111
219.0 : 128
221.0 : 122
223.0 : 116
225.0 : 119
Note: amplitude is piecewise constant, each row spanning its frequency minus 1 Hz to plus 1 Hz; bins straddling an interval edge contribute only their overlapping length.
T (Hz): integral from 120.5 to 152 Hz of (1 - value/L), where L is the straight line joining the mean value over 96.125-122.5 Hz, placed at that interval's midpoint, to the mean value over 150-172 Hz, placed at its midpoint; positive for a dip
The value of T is -1.5 Hz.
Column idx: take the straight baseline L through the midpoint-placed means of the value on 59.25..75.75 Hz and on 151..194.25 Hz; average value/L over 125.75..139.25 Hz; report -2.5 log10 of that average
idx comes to 0.14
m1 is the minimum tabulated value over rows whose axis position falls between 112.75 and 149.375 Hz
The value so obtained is 70.4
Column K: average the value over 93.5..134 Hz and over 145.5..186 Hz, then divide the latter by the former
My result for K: 1.38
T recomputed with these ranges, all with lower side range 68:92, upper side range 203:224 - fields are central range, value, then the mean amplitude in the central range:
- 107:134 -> 7.9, 80.9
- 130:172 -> 0.5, 116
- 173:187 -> 0.3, 118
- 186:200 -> -0.3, 125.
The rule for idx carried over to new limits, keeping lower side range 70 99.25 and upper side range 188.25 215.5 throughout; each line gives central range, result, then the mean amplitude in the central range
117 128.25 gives 0.38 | 81.2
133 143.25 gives 0.05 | 112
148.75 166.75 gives 0.01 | 119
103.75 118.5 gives 0.47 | 73.4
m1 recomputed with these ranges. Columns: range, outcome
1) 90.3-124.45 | 64.2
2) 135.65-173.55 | 109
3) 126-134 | 88.1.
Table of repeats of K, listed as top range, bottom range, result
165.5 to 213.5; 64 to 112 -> 1.21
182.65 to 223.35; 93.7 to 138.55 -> 1.43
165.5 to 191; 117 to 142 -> 1.23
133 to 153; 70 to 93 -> 1.05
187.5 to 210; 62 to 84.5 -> 1.16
